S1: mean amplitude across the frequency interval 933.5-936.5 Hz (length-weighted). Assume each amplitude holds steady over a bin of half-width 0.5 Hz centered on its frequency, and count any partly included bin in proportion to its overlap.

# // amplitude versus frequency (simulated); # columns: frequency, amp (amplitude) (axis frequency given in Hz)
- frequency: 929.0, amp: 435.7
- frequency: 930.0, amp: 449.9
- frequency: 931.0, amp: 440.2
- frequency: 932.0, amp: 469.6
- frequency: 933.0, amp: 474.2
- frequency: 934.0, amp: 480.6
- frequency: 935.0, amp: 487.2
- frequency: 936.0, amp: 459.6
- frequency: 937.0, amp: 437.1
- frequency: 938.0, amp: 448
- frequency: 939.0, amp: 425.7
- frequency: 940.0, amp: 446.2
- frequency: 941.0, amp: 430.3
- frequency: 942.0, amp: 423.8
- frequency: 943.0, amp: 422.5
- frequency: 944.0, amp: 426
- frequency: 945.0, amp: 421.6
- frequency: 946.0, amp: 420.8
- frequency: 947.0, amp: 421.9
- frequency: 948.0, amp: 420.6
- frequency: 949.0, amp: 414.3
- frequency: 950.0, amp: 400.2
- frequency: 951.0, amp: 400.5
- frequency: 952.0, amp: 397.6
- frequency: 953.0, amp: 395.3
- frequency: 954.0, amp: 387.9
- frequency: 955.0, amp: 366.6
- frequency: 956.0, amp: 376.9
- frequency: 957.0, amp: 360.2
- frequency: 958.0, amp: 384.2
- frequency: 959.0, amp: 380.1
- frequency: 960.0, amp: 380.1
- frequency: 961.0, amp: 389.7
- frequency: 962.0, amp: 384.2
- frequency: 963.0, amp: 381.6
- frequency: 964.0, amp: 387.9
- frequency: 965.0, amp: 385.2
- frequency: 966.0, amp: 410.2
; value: 476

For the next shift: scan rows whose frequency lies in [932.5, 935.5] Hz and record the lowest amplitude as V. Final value 474.2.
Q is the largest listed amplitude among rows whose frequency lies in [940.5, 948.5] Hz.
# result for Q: 430.3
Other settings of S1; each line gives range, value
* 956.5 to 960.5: 376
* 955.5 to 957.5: 369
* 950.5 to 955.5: 390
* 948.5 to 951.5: 405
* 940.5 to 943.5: 426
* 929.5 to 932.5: 453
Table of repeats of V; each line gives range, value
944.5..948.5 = 420.6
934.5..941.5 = 425.7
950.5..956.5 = 366.6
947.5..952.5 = 397.6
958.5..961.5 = 380.1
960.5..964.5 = 381.6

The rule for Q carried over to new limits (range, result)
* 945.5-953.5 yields 421.9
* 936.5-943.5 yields 448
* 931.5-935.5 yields 487.2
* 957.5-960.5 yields 384.2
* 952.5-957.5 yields 395.3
